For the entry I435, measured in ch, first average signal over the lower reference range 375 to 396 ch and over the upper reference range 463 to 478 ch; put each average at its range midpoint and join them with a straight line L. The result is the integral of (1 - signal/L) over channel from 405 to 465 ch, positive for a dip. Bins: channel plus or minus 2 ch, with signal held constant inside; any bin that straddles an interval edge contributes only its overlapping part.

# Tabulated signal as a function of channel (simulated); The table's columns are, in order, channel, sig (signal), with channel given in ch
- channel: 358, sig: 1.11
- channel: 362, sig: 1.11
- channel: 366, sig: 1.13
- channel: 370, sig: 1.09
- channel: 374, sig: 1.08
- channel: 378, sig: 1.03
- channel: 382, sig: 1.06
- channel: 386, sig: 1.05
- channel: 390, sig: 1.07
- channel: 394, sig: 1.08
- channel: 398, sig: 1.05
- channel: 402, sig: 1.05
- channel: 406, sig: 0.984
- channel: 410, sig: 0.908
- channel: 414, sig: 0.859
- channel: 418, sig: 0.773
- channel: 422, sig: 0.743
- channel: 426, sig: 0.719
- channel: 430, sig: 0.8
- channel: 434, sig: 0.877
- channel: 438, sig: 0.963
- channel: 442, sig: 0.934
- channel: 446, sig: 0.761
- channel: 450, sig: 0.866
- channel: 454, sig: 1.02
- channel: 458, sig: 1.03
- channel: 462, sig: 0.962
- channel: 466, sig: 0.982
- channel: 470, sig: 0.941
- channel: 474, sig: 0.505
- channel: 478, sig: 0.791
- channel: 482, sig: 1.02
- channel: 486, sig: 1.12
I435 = 2.2 ch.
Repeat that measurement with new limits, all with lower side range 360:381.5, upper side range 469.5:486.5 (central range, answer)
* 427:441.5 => 1.1 ch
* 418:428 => 2.4 ch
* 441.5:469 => -1.2 ch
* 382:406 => -0.4 ch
